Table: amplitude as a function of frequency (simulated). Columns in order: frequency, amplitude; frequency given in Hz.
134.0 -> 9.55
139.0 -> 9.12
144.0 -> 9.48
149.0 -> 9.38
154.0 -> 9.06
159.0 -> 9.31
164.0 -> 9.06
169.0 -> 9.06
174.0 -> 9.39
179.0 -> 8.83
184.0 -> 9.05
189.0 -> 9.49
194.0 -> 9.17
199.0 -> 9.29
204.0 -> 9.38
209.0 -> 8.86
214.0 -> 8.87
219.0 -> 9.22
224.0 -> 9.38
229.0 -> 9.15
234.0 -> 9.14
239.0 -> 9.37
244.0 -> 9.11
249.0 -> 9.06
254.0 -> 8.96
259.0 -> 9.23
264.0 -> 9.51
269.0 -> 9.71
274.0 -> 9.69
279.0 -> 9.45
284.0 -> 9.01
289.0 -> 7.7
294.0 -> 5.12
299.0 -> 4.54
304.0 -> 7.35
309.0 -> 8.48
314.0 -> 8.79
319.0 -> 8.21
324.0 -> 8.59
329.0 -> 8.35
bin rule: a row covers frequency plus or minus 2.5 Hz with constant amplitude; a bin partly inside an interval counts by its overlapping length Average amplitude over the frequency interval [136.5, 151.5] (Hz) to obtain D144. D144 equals 9.33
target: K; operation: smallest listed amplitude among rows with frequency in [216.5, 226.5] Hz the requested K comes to 9.22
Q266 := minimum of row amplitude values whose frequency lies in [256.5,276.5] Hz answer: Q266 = 9.23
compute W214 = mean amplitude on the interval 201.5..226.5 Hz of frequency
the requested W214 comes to 9.14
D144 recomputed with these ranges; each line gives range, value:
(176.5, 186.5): 8.94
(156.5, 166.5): 9.19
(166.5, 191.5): 9.16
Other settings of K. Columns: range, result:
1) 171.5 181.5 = 8.83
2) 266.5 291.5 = 7.7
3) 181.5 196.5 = 9.05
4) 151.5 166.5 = 9.06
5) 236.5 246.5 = 9.11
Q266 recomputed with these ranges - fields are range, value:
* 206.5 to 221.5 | 8.86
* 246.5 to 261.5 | 8.96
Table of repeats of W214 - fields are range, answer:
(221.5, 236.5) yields 9.22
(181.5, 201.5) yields 9.25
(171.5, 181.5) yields 9.11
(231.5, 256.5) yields 9.13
